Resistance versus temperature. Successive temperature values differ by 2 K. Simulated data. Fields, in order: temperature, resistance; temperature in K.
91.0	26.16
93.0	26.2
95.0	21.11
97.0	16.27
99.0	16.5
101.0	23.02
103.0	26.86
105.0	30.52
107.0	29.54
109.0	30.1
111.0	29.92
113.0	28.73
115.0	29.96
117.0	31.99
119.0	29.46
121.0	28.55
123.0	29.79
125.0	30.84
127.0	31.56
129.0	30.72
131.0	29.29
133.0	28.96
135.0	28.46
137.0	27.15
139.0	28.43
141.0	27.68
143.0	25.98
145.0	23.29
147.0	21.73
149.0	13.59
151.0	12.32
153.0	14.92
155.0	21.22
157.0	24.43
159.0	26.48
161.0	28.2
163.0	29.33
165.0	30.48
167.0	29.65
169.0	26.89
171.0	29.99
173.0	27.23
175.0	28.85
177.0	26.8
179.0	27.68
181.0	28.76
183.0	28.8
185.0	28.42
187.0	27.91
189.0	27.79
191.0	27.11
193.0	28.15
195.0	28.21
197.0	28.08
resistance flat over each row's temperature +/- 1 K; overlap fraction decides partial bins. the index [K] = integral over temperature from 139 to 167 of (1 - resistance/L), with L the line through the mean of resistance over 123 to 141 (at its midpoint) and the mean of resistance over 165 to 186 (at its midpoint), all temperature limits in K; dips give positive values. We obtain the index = 5.2 K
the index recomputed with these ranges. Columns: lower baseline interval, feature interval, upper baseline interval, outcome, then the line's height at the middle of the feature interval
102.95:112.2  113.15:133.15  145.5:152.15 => -4.6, 24.6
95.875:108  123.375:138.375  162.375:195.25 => -2.4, 25.5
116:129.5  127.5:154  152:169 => 3.9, 28.1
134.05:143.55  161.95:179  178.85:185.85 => -0.2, 28.3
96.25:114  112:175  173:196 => 0.3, 26.9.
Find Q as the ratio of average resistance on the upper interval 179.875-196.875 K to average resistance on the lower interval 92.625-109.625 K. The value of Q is 1.2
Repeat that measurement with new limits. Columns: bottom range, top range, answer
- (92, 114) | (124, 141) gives 1.16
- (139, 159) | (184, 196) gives 1.31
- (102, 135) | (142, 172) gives 0.80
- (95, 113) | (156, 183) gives 1.11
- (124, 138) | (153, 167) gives 0.88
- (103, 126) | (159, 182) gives 0.95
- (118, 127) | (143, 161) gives 0.69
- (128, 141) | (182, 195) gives 0.98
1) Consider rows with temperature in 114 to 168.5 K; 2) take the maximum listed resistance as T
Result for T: 31.99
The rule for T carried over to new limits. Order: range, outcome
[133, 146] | 28.96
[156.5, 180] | 30.48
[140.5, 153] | 27.68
